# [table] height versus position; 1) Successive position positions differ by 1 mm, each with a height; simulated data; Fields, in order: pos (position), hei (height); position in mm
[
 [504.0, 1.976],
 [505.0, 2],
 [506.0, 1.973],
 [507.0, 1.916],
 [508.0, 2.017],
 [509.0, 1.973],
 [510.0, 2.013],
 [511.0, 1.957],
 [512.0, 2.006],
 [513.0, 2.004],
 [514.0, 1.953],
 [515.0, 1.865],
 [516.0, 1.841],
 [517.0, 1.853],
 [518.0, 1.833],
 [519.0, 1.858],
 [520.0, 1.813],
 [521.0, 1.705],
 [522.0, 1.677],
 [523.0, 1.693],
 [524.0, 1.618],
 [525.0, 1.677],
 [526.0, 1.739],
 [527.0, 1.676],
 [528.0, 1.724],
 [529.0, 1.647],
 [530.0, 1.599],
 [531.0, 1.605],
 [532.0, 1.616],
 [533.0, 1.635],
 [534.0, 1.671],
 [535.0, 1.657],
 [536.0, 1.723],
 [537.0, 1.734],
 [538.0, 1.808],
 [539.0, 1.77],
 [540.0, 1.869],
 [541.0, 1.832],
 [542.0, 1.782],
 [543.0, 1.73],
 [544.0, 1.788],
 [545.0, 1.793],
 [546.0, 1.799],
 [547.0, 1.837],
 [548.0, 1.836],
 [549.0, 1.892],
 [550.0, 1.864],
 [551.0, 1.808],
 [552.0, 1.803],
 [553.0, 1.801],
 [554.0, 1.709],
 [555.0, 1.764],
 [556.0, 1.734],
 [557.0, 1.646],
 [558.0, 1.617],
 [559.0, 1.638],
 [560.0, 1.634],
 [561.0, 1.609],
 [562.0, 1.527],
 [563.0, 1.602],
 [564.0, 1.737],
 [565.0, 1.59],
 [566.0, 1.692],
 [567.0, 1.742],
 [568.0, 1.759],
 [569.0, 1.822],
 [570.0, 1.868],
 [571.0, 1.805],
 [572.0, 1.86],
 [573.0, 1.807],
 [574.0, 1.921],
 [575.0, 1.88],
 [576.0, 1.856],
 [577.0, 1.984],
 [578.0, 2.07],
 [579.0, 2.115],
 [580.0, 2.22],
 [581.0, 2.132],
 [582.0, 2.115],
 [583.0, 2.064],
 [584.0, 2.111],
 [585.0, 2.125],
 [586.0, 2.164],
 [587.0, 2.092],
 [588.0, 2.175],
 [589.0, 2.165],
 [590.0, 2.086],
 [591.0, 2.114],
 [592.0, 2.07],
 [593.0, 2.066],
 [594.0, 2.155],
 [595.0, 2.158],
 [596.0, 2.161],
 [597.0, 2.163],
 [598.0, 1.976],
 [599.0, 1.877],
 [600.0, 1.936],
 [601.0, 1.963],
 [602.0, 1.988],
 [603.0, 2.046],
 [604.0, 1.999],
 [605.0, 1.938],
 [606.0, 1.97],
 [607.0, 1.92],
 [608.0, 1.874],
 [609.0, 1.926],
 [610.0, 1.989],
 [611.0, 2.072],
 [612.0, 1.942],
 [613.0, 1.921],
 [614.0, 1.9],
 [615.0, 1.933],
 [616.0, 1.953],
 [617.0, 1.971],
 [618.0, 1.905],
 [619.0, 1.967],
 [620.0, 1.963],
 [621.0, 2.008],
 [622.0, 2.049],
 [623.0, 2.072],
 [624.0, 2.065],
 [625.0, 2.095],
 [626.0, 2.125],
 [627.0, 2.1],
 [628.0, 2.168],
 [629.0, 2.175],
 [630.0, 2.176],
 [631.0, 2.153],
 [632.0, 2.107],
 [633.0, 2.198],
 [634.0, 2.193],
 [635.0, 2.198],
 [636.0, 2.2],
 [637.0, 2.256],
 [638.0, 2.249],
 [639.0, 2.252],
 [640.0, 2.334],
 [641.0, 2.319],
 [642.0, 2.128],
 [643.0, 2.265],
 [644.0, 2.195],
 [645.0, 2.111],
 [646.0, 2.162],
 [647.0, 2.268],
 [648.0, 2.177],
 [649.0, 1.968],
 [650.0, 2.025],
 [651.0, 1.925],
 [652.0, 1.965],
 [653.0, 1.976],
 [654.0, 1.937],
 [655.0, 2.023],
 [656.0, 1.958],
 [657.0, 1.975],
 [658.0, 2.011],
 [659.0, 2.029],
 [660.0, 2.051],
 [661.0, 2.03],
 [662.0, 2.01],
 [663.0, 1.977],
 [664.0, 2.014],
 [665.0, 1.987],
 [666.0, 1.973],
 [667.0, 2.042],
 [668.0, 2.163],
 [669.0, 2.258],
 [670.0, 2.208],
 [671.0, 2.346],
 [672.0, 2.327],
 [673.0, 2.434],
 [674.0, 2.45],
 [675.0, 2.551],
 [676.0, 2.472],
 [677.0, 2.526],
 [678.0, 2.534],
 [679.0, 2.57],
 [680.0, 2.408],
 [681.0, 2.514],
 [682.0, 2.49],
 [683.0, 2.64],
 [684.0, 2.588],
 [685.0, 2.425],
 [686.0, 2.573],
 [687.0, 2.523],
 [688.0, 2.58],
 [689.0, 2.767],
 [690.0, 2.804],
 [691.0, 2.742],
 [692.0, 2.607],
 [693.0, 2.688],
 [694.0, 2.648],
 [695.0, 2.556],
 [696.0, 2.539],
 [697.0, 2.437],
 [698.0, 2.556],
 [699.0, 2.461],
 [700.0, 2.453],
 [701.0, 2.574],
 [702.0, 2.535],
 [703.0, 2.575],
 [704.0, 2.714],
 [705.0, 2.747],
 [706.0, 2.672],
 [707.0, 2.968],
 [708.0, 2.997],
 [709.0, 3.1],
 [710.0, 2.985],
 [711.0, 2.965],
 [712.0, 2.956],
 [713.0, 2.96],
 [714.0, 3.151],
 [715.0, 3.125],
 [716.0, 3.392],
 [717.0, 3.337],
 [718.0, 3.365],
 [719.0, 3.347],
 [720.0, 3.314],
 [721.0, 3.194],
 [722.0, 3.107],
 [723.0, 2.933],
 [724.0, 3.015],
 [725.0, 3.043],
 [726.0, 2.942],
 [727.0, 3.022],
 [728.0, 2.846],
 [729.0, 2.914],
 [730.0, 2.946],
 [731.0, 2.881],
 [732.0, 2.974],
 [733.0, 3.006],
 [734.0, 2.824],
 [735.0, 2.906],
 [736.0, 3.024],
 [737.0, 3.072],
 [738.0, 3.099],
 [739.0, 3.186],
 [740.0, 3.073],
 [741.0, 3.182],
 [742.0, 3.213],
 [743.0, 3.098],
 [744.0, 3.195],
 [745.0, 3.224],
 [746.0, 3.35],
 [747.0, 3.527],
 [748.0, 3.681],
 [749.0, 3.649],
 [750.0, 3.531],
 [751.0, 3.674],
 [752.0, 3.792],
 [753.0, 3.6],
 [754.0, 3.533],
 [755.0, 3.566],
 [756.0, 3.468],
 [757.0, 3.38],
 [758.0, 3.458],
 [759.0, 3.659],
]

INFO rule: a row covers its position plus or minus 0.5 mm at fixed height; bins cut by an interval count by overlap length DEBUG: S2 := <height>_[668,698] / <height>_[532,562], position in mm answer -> 1.44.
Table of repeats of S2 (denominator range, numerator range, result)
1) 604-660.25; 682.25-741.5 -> 1.39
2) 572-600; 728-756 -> 1.57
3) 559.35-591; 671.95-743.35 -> 1.47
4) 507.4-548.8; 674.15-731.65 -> 1.56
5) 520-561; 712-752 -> 1.83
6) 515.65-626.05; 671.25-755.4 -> 1.56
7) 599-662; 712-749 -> 1.52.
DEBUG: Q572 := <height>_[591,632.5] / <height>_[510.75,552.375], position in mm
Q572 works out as 1.1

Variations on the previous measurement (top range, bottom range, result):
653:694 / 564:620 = 1.18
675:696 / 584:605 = 1.25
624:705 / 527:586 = 1.28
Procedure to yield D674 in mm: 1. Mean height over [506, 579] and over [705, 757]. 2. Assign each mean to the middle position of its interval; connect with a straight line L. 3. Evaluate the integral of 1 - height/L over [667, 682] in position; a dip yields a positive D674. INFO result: 1.9 mm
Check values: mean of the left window 1.78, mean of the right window 3.17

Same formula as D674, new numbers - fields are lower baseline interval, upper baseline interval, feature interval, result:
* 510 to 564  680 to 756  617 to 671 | 8.2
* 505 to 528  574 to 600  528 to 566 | 4.4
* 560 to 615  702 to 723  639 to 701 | 8.4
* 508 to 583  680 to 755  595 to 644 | 5.0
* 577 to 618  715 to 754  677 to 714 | 2.6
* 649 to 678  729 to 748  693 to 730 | -1.8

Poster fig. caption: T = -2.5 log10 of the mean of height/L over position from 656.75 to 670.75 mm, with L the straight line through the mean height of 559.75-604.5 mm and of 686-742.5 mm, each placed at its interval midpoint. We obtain 0.23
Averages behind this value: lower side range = 1.96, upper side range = 2.9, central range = 2.06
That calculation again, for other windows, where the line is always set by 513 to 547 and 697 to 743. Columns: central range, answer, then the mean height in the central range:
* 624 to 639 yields 0.109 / 2.17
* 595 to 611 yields 0.117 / 1.99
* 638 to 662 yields 0.200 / 2.09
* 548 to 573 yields 0.124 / 1.73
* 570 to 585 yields 0.032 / 2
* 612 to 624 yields 0.174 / 1.97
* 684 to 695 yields 0.057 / 2.63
